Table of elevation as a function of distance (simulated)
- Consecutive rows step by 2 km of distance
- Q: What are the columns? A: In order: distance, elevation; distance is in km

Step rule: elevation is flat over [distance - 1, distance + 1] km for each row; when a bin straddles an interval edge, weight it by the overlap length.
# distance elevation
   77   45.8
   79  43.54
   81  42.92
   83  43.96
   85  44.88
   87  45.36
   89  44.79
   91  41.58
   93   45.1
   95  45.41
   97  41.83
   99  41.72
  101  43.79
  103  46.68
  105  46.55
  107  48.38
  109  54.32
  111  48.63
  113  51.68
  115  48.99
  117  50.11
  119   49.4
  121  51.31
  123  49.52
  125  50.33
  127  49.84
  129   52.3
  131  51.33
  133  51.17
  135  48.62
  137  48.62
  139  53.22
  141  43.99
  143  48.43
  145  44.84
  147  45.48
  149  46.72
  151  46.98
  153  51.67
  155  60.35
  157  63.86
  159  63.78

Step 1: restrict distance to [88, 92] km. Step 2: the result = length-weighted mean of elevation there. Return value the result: 43.2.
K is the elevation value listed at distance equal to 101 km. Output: 43.79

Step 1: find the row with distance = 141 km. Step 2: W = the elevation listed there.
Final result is 43.99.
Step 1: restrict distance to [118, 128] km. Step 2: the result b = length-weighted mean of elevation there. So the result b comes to 50.1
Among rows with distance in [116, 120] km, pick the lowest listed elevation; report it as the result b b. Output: 49.4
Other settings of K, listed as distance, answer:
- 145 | 44.84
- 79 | 43.54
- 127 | 49.84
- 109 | 54.32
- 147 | 45.48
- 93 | 45.1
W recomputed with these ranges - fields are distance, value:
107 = 48.38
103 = 46.68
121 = 51.31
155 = 60.35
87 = 45.36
